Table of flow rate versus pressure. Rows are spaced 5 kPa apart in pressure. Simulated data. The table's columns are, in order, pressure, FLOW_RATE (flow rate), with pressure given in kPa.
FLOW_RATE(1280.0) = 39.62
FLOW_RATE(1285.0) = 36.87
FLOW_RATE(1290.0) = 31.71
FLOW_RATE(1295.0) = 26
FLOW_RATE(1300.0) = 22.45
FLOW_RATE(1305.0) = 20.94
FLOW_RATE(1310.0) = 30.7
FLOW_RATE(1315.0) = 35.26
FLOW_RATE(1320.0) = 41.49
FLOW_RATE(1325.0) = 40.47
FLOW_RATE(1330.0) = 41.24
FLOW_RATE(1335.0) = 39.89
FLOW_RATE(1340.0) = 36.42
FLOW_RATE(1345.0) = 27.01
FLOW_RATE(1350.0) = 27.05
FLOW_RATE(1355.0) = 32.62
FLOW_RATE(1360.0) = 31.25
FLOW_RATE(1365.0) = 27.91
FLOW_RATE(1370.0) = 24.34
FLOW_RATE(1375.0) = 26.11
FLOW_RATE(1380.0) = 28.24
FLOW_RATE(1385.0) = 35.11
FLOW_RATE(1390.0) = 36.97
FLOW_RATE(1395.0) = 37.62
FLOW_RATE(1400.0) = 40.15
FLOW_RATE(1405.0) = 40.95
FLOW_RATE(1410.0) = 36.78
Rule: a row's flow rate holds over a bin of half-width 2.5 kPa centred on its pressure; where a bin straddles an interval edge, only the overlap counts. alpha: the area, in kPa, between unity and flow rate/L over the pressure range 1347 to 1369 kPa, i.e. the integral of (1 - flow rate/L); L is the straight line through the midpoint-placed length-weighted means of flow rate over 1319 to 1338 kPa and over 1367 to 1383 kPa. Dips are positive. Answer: 1.61 kPa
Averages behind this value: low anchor 40.6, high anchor 26.6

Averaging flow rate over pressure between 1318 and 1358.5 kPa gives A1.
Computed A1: 35.6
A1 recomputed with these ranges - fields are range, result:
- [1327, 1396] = 32.2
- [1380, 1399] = 35.8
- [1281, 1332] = 32.8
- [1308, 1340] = 38.2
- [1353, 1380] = 28.3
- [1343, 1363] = 29.5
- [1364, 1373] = 25.8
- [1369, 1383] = 26.7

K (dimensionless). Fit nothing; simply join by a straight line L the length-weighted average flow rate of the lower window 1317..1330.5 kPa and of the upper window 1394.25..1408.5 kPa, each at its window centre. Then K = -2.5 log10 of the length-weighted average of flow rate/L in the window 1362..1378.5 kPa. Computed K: 0.45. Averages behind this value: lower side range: 40.8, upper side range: 39.6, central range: 26.4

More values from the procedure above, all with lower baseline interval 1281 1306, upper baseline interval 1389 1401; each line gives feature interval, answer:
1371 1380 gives 0.35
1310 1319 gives -0.14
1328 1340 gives -0.22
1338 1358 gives 0.11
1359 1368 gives 0.21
